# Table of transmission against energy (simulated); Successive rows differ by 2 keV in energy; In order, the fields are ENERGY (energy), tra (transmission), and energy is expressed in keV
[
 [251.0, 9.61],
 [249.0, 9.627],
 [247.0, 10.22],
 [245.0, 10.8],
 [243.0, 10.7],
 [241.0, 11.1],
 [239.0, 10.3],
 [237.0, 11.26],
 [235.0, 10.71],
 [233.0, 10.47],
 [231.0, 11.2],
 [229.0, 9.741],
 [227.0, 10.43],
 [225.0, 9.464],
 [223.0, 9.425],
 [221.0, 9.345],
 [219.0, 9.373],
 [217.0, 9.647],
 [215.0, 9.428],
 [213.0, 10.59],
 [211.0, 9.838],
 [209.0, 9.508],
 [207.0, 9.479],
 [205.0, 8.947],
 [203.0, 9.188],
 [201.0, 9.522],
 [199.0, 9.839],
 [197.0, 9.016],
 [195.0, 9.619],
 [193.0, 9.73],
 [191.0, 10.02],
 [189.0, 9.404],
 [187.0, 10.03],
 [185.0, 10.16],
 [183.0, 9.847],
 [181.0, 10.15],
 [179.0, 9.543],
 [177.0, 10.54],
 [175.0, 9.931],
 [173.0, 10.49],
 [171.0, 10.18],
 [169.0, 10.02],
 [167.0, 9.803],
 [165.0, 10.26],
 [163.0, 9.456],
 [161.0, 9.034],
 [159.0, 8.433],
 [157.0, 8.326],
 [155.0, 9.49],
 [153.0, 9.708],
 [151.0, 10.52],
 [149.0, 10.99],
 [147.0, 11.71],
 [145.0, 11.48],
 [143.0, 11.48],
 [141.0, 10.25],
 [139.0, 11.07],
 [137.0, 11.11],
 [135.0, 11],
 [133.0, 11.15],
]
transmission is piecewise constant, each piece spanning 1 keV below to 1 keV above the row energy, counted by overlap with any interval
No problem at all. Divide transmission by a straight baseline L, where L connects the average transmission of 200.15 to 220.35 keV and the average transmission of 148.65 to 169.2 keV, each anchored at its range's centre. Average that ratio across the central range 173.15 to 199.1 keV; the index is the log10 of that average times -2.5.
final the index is -0.03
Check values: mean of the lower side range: 9.58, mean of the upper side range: 9.55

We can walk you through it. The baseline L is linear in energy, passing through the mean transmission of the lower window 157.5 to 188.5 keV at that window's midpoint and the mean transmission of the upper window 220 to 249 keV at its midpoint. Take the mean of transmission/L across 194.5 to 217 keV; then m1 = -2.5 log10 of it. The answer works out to 0.06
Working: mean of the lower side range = 9.83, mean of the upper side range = 10.3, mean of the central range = 9.55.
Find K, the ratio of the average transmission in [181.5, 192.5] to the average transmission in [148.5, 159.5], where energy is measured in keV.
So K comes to 1.0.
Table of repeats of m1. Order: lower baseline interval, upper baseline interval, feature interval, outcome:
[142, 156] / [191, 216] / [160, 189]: 0.03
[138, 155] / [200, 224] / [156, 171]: 0.12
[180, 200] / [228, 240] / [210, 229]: 0.07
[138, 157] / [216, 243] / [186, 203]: 0.08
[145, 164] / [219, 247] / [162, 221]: 0.03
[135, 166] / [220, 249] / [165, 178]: 0.01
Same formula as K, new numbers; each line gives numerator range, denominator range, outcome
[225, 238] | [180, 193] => 1.06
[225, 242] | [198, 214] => 1.10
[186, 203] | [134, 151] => 0.87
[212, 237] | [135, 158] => 0.95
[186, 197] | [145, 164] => 0.99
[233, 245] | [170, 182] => 1.06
